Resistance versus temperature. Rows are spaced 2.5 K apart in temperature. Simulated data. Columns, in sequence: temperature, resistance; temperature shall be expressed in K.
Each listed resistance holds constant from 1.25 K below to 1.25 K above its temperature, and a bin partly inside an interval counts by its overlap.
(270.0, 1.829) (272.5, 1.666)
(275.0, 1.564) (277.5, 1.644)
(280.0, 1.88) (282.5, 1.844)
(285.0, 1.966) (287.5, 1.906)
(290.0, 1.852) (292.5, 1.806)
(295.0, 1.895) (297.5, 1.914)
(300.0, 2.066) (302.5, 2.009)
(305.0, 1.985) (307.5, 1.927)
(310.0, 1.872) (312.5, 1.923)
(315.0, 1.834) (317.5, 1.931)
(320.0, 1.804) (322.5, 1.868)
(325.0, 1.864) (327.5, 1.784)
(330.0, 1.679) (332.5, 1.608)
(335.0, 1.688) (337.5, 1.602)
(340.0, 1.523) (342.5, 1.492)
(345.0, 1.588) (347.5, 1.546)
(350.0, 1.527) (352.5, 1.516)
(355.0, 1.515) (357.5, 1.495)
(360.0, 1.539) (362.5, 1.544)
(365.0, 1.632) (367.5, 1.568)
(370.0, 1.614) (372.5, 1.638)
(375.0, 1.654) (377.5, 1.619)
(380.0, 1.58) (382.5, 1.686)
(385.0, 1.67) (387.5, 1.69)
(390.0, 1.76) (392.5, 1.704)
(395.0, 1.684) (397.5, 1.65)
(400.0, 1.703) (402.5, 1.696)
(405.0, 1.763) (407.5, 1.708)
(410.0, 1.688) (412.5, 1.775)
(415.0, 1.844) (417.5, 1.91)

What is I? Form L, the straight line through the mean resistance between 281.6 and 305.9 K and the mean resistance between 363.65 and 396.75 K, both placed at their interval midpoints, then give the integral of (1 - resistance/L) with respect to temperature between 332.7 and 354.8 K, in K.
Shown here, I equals 2.6 K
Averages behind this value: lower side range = 1.92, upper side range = 1.65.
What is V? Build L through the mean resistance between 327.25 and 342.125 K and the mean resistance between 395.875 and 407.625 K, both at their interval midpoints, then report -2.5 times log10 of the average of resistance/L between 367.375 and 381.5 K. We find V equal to 0.04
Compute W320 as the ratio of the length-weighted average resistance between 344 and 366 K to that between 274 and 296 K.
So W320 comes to 0.8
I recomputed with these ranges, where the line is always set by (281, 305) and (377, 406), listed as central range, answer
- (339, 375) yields 4.3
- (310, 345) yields 1.9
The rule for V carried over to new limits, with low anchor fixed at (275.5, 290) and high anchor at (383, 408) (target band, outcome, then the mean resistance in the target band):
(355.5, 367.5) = 0.13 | 1.55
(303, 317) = -0.07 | 1.91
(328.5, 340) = 0.09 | 1.63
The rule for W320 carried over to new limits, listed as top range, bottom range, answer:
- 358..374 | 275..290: 0.87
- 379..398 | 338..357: 1.10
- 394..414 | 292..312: 0.88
